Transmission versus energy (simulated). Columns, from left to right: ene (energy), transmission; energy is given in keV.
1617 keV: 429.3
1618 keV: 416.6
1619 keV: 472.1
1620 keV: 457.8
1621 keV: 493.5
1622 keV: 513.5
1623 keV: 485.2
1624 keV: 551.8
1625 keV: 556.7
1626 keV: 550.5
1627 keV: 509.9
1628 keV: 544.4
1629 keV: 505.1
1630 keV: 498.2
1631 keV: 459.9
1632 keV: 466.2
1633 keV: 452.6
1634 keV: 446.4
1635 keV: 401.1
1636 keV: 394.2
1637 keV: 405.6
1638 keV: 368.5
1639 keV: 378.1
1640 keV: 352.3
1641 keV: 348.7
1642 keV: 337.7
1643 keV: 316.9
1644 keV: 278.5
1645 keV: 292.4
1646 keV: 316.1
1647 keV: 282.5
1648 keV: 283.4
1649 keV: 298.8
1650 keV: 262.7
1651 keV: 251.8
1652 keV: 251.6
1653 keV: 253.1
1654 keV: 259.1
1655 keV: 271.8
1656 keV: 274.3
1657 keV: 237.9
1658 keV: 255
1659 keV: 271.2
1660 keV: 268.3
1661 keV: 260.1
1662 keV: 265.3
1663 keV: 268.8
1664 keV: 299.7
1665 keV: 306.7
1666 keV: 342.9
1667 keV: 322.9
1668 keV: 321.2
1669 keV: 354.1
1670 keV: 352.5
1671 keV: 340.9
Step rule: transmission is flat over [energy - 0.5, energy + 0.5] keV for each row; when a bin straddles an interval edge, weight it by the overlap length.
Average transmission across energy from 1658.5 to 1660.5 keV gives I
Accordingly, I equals 270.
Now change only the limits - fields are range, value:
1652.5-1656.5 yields 265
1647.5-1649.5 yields 291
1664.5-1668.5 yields 323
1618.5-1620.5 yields 465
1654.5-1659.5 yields 262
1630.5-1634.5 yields 456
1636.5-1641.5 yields 371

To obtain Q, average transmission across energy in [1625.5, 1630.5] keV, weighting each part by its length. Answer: 522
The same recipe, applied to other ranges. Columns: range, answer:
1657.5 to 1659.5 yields 263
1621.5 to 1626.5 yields 532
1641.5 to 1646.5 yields 308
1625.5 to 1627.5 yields 530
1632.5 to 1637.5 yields 420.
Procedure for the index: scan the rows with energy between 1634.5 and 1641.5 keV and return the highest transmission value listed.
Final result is 405.6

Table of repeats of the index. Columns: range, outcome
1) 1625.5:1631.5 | 550.5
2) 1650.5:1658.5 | 274.3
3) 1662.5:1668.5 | 342.9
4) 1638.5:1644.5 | 378.1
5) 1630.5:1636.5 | 466.2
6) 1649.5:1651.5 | 262.7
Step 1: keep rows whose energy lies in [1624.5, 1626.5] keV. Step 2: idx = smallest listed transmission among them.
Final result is 550.5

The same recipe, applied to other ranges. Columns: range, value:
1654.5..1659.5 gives 237.9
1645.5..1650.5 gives 262.7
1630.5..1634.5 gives 446.4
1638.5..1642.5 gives 337.7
